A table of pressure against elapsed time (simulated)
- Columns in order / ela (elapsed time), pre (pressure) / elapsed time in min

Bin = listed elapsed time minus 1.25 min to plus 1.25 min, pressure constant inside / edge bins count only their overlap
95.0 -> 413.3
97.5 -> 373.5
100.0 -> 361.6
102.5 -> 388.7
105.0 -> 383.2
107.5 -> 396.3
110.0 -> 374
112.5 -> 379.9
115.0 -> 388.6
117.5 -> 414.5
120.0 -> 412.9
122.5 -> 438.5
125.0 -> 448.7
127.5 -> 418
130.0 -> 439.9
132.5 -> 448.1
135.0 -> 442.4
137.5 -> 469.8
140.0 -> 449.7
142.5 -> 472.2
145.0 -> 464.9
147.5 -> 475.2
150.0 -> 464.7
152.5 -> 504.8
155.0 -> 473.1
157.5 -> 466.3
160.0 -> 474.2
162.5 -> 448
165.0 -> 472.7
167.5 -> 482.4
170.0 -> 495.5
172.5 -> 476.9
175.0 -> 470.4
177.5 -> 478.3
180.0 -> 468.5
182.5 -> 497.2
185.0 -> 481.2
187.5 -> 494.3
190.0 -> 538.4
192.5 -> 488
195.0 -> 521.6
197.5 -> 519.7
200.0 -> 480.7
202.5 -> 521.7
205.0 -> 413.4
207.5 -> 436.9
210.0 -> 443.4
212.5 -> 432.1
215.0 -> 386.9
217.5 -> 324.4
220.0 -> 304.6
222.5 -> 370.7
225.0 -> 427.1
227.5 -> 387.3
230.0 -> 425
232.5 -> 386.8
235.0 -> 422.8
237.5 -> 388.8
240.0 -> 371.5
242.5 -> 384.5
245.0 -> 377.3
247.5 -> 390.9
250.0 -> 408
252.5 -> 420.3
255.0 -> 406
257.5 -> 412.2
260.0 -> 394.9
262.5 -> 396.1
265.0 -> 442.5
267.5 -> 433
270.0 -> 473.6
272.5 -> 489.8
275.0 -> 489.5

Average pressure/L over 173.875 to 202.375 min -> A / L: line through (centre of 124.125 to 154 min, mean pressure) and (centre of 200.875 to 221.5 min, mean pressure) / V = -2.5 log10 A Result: -0.17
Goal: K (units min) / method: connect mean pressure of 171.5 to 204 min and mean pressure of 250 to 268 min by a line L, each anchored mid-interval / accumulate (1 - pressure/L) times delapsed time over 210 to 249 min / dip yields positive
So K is 5.19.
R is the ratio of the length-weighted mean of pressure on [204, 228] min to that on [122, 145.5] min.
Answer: 0.87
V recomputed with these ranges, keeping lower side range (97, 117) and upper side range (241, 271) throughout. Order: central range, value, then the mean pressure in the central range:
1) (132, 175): -0.20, 470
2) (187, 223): -0.12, 446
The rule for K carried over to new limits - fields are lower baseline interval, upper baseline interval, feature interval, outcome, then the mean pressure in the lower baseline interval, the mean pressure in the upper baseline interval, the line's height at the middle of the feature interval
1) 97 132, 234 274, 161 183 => -3.7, 403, 414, 407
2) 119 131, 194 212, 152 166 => -0.7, 432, 474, 450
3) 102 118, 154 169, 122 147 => -1.4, 388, 470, 427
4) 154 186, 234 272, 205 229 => 2.5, 476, 410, 438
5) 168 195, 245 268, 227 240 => 1.0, 490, 409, 434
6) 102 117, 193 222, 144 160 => -2.7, 386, 435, 407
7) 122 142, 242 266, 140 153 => -0.9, 446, 403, 441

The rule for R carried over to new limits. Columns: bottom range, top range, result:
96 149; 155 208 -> 1.15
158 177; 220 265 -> 0.84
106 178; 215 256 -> 0.86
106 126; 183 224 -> 1.10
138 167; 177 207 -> 1.04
